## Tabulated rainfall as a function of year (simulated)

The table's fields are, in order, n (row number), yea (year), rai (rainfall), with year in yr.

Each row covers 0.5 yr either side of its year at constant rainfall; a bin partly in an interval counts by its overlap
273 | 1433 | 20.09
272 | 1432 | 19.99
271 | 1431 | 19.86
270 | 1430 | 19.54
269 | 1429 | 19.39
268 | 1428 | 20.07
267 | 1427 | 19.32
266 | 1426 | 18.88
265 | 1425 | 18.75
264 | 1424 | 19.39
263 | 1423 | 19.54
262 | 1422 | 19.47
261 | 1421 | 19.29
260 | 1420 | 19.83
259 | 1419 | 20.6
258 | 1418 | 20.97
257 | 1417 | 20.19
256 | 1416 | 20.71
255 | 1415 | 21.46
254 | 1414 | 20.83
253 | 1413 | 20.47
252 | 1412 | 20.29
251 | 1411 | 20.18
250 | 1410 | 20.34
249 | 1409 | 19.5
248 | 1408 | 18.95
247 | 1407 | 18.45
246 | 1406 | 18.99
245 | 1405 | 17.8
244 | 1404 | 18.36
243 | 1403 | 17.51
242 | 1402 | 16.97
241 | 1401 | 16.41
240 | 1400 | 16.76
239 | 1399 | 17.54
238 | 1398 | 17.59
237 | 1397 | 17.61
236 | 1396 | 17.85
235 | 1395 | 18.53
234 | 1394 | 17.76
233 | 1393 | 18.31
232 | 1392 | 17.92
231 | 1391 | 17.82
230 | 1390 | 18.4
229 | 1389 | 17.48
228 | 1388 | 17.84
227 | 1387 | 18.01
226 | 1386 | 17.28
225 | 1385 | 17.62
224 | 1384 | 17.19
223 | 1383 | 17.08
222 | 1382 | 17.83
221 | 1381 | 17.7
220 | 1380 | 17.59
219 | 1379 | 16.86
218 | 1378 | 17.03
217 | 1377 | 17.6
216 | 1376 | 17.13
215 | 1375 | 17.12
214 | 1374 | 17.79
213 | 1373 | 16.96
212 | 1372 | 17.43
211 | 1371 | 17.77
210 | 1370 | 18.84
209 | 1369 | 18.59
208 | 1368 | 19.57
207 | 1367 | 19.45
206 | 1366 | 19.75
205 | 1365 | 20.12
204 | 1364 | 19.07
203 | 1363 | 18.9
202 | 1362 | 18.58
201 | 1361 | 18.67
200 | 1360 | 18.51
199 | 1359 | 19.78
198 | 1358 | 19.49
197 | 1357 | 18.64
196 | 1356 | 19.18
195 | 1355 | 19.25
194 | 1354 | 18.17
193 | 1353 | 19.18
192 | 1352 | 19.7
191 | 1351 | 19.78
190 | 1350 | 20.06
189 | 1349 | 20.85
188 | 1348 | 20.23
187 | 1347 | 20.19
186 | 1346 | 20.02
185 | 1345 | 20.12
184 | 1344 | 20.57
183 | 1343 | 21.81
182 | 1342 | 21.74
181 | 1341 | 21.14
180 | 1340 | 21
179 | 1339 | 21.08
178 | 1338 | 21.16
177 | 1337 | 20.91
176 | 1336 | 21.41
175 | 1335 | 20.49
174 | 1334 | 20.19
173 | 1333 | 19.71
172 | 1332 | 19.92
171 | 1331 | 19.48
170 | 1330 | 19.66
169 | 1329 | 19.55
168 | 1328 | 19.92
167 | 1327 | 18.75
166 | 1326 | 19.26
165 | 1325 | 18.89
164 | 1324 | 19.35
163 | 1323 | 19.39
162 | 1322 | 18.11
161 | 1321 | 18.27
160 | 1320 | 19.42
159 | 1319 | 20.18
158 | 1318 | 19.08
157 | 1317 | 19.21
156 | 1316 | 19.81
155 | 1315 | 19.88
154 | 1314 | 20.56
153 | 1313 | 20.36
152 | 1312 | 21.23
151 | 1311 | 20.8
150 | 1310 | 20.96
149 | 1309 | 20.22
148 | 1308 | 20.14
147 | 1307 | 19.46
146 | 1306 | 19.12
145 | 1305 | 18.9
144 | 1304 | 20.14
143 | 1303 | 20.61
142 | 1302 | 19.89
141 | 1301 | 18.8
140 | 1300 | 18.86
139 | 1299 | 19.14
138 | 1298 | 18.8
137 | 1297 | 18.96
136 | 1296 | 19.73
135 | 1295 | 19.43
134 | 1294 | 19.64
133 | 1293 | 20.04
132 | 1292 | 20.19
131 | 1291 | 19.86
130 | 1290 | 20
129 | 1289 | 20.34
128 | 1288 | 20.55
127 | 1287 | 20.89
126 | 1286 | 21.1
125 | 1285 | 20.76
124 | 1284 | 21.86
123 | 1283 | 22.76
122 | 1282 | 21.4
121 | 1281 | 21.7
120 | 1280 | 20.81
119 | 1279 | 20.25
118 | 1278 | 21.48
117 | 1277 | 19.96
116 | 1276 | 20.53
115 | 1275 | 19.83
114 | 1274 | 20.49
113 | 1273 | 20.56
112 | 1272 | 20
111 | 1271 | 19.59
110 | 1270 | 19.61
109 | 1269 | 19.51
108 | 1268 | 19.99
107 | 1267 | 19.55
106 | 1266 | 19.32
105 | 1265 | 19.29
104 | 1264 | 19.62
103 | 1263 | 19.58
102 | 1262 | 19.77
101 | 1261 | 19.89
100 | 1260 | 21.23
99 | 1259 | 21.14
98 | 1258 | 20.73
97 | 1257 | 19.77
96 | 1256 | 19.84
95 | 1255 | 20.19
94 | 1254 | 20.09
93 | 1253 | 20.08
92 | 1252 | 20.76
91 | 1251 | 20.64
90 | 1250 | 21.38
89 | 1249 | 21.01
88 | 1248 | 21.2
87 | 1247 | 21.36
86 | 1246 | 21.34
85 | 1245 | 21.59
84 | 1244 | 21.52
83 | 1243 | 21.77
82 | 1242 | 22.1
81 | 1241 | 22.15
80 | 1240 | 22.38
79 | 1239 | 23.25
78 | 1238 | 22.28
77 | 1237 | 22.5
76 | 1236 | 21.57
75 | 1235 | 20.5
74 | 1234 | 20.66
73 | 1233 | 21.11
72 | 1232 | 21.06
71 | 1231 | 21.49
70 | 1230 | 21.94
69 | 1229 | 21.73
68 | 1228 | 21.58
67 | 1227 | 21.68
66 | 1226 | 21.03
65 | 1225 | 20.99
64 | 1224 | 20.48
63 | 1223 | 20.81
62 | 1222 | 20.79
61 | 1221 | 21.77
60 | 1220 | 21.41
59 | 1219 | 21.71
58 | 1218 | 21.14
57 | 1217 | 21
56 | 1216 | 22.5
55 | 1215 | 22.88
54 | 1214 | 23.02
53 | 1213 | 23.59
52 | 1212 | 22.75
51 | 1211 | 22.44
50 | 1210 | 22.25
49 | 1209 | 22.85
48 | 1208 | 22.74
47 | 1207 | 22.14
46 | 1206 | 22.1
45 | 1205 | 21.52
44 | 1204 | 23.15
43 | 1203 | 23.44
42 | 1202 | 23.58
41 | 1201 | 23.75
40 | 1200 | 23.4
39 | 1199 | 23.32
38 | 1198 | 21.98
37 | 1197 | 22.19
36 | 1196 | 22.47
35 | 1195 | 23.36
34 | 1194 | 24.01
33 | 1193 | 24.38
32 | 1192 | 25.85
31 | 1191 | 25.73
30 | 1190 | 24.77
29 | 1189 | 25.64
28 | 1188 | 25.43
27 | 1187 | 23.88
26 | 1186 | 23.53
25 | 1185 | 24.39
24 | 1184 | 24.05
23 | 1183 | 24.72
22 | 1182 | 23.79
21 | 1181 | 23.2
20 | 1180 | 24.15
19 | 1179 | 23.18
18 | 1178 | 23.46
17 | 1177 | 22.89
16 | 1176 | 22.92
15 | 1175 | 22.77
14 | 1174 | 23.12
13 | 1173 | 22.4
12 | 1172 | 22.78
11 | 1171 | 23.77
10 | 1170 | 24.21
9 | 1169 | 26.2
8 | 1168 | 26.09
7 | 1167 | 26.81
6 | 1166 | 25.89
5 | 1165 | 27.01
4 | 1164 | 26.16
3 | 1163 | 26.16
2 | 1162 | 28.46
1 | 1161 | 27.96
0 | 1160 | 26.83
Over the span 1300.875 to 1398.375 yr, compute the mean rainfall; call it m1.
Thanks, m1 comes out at 19.2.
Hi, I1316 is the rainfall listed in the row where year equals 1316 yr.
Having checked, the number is 19.81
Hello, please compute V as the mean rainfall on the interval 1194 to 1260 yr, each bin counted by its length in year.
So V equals 21.8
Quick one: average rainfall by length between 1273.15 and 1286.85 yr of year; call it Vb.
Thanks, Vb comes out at 21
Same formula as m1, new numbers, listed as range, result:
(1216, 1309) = 20.6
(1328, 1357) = 20.2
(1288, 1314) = 19.9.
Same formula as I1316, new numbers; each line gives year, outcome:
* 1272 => 20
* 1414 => 20.83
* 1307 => 19.46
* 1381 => 17.7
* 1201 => 23.75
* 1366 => 19.75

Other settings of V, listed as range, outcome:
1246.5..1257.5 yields 20.6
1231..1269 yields 20.9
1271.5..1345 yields 20.1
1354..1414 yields 18.3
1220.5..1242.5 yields 21.5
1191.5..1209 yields 23.1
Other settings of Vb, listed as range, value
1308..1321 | 20.1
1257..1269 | 20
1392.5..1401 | 17.7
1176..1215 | 23.5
